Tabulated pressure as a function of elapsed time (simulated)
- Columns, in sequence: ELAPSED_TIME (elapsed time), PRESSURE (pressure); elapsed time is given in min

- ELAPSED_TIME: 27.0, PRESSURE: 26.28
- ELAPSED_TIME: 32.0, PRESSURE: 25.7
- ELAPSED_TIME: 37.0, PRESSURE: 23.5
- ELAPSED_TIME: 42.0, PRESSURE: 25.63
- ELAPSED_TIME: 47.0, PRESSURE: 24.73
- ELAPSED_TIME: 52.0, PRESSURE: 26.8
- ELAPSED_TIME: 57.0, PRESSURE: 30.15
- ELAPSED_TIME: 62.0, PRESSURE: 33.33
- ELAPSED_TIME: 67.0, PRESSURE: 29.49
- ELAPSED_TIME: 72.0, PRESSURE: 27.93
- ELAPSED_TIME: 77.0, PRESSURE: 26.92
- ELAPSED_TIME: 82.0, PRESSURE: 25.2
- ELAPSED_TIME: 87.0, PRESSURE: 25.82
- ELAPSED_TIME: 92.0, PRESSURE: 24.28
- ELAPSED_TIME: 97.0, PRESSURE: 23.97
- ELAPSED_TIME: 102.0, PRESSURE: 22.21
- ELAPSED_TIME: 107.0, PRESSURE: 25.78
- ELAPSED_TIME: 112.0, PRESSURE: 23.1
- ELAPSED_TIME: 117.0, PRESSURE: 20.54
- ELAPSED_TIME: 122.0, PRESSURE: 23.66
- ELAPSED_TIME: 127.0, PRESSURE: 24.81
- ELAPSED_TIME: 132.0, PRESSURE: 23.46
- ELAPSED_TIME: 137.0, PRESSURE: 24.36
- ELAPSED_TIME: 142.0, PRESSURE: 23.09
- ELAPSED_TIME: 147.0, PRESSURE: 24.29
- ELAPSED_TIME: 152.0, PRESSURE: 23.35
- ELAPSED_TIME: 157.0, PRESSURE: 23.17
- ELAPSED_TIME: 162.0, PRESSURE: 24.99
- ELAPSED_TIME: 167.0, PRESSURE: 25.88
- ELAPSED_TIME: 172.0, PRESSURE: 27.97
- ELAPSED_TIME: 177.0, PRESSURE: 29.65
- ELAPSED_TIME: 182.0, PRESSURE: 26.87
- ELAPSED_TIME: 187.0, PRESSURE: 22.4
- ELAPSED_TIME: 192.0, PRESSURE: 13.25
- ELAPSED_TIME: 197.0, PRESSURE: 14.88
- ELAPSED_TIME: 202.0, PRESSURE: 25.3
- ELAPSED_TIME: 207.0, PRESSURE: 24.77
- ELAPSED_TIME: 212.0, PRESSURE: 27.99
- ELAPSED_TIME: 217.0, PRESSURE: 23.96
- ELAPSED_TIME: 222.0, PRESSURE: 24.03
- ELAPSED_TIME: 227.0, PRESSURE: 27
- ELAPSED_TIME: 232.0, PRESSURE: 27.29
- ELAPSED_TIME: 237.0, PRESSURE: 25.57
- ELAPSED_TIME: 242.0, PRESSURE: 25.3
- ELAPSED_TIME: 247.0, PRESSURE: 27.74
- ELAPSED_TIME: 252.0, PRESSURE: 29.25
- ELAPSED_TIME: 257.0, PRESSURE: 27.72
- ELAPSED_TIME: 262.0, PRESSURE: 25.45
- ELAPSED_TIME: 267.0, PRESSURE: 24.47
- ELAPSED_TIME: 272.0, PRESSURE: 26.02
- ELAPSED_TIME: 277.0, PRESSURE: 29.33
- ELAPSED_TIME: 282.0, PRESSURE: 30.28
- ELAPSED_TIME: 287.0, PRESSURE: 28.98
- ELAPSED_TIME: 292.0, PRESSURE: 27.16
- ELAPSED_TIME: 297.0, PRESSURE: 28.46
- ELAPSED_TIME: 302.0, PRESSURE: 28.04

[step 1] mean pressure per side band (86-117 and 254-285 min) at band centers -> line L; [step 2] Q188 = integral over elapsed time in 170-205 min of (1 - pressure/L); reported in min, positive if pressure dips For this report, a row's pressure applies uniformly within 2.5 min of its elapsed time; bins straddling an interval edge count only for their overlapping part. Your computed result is 3.7 min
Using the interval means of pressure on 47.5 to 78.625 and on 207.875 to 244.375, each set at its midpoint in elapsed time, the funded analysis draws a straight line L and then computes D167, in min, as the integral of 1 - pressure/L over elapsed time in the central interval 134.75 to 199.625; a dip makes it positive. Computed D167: 8.6 min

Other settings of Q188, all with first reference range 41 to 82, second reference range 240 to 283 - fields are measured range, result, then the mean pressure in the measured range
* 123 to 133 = 1.3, 24.2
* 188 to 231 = 7.2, 22.8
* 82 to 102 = 2.5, 24.4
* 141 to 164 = 3.2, 23.8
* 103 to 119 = 2.7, 23.1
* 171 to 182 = -0.4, 28.5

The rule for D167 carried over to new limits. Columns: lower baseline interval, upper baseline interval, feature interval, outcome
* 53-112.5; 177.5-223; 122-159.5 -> 1.51 min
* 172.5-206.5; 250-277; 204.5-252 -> -2.61 min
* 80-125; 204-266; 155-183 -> -1.54 min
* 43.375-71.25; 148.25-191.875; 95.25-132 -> 4.58 min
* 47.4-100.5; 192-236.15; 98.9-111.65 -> 1.25 min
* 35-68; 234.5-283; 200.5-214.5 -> 0.57 min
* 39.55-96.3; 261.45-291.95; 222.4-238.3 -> 0.63 min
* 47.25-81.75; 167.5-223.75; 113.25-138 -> 2.86 min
